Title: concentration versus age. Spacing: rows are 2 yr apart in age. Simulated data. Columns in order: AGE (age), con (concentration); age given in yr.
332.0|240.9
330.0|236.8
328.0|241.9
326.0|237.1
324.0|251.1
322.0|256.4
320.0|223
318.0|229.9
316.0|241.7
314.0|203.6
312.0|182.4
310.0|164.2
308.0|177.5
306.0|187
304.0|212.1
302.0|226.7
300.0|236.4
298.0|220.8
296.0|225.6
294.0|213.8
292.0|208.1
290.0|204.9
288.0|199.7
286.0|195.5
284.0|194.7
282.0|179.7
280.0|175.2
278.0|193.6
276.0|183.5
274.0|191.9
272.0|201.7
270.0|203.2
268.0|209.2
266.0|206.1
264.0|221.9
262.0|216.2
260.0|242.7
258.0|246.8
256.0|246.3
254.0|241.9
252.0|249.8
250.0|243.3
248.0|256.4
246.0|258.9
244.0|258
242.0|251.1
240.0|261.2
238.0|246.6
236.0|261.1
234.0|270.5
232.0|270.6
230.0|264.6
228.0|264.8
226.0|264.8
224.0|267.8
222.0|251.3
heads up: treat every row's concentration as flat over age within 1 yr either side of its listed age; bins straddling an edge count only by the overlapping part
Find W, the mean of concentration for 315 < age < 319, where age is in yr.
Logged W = 236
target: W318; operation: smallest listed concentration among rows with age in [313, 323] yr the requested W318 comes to 203.6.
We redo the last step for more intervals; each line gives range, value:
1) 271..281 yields 175.2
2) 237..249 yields 246.6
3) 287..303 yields 199.7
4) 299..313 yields 164.2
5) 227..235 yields 264.6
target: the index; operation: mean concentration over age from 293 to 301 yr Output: 224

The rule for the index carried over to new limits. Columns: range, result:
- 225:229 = 265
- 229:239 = 263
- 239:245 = 257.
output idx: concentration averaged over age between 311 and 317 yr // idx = 209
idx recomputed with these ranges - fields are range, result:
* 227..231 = 265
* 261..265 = 219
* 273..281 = 186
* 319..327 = 242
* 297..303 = 228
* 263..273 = 208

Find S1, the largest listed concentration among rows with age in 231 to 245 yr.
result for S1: 270.6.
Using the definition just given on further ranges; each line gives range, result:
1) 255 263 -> 246.8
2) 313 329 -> 256.4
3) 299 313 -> 236.4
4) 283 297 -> 225.6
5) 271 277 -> 201.7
